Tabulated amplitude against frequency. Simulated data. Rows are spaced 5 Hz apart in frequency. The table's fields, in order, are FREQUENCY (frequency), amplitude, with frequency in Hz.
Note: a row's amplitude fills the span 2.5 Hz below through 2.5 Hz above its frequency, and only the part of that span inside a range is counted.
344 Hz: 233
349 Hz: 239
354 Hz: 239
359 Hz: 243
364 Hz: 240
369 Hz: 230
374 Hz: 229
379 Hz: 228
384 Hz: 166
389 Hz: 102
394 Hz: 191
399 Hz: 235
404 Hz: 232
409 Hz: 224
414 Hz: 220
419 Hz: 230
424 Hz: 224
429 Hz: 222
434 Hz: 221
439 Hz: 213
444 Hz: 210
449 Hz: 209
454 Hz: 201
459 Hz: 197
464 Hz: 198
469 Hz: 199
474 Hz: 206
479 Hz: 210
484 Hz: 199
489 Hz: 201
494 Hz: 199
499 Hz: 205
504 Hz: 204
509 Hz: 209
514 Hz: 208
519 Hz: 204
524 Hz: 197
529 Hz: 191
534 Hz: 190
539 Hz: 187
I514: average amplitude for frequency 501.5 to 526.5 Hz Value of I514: 204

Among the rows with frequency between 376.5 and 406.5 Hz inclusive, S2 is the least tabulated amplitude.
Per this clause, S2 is 102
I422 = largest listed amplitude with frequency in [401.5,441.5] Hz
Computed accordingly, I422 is 232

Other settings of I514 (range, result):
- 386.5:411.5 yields 197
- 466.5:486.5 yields 204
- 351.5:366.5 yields 241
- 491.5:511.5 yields 204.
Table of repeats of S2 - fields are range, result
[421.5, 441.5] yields 213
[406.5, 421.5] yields 220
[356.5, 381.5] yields 228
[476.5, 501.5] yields 199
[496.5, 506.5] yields 204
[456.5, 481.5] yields 197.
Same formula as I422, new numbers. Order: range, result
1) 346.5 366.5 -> 243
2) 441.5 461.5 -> 210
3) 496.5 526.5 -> 209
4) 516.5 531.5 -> 204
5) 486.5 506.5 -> 205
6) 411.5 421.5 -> 230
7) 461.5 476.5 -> 206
